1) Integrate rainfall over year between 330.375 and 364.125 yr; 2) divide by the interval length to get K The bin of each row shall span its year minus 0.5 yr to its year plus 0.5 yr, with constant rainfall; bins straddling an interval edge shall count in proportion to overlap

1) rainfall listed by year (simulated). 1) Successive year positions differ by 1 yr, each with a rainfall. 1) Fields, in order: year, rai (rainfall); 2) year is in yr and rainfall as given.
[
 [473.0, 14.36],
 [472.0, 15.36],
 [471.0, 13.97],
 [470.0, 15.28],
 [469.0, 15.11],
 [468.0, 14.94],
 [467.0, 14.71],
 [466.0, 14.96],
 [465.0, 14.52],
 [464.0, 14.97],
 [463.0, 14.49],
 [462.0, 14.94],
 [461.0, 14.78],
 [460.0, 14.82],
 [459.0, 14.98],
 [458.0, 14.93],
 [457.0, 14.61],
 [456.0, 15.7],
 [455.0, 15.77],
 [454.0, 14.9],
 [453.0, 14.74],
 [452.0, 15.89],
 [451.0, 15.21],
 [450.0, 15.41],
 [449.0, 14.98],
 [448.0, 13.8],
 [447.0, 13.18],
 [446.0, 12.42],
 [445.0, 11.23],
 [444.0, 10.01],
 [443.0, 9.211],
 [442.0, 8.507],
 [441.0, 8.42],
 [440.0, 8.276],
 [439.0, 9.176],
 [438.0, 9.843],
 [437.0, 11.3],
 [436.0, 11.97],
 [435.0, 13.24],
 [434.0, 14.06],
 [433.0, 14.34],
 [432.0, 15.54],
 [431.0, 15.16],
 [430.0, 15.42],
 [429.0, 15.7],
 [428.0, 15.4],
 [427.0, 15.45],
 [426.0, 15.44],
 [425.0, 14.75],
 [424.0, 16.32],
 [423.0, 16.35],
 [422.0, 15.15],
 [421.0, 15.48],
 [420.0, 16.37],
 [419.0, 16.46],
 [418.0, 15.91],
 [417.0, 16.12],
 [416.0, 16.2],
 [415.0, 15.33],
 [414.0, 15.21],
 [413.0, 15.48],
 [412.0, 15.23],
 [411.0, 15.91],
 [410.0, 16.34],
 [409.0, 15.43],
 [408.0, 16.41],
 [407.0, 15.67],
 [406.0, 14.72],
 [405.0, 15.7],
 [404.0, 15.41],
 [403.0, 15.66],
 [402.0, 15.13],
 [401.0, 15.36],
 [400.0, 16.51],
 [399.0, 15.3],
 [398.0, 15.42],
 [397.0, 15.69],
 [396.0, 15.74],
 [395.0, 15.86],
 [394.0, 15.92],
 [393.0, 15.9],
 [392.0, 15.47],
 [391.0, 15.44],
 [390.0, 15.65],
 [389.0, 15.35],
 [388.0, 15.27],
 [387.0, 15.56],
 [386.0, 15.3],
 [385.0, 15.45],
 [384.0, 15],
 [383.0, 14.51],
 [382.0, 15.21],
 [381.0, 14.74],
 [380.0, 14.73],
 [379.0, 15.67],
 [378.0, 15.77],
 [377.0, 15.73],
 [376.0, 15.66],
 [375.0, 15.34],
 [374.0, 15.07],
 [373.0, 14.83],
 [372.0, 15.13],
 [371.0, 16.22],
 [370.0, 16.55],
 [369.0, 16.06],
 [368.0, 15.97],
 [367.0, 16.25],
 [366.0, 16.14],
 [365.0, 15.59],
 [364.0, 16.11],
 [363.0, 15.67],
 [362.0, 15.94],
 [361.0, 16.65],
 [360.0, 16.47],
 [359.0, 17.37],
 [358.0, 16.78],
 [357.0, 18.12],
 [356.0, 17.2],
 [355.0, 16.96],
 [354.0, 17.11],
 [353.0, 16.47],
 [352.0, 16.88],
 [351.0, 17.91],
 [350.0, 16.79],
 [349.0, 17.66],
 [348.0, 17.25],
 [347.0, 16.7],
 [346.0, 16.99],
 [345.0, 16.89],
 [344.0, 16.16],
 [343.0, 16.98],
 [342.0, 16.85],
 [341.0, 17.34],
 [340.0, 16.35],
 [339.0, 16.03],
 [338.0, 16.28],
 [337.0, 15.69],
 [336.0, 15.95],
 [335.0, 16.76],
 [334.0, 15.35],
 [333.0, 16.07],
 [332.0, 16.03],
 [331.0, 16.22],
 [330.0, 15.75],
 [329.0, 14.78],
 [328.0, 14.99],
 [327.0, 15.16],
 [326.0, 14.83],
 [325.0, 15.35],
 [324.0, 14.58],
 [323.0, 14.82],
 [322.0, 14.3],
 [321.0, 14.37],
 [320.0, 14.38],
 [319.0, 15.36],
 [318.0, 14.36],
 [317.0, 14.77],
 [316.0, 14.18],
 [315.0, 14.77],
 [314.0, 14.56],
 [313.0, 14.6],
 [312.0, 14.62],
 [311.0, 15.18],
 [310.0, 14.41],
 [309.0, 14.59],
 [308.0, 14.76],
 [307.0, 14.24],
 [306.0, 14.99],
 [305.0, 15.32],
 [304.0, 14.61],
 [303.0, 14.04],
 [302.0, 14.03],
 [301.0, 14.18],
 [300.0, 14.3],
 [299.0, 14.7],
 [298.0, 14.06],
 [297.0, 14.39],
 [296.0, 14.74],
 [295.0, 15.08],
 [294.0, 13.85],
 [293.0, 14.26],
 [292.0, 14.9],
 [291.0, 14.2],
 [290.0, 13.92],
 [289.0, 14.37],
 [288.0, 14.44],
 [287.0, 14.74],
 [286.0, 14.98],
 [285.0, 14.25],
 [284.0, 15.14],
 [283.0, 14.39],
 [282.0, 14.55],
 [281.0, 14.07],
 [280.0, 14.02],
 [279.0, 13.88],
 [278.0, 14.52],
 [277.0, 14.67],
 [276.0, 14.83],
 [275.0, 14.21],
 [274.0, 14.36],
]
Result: 16.6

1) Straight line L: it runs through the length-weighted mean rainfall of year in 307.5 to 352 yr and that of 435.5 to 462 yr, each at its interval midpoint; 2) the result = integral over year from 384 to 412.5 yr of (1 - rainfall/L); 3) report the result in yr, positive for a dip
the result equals -3.1 yr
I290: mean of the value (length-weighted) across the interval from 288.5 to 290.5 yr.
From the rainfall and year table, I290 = 14.1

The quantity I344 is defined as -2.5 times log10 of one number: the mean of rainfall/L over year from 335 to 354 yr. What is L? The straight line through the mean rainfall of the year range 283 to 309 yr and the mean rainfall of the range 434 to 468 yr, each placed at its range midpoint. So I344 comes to -0.186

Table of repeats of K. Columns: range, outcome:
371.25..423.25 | 15.5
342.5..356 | 17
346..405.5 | 16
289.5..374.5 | 15.6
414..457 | 13.9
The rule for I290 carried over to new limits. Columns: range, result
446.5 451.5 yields 14.5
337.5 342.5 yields 16.6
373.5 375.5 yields 15.2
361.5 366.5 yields 15.9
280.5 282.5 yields 14.3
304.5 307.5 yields 14.8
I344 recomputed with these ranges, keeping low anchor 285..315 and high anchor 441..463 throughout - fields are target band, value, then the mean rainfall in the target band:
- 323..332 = -0.06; 15.2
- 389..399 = -0.12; 15.6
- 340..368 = -0.18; 16.8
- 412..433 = -0.13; 15.6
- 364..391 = -0.10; 15.5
